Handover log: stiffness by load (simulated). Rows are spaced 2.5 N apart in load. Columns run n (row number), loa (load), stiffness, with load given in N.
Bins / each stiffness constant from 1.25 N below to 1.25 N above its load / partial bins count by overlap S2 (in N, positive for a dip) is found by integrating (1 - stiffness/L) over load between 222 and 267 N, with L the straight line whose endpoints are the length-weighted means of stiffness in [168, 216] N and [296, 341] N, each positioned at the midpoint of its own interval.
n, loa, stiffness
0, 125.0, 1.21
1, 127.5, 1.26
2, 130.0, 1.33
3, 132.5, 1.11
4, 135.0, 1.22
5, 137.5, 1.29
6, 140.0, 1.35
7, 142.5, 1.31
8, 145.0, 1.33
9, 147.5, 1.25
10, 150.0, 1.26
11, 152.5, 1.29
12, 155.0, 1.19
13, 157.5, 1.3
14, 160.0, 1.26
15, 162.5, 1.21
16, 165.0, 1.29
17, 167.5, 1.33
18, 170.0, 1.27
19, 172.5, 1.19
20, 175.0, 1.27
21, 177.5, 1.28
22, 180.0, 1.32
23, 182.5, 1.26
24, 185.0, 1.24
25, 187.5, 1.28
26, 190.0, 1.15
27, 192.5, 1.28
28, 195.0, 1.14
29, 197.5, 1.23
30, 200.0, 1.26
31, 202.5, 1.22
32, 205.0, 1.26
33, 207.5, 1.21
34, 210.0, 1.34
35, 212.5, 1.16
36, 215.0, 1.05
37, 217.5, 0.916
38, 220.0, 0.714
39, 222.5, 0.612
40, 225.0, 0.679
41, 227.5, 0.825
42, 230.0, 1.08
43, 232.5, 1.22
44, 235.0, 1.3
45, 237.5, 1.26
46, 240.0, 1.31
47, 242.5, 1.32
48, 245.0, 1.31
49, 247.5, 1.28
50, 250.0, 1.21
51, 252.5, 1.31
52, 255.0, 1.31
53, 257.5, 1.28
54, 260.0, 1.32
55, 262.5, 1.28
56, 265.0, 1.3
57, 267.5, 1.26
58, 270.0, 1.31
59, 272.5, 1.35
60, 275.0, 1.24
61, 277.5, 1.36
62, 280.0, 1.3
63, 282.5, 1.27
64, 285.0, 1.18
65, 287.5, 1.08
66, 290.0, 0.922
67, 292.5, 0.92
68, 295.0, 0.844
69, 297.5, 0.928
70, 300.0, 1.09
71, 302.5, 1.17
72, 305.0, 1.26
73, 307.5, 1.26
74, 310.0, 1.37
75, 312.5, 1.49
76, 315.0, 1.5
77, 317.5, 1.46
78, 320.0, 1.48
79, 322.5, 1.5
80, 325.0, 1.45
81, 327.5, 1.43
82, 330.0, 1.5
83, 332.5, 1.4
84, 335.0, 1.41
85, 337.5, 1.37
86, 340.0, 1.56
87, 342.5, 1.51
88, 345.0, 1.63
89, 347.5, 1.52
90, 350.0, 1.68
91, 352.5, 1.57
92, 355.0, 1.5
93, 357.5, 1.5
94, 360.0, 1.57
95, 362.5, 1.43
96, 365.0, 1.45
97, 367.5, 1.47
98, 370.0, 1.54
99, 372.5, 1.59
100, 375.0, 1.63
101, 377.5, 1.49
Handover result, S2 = 3.5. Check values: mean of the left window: 1.23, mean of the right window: 1.36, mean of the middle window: 1.19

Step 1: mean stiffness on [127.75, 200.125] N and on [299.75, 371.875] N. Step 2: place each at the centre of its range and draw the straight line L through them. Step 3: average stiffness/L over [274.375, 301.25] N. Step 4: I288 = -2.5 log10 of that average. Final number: 0.262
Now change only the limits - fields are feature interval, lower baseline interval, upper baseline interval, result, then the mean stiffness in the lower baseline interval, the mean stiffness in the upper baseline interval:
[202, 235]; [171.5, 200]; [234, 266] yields 0.23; 1.24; 1.29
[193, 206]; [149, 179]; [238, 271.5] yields 0.04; 1.26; 1.29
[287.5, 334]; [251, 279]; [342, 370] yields 0.12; 1.3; 1.53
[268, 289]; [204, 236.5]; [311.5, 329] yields 0.02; 1.03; 1.47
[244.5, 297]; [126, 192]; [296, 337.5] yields 0.09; 1.26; 1.35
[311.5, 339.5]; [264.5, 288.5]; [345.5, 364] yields -0.01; 1.27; 1.54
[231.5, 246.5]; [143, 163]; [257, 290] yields -0.02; 1.26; 1.26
